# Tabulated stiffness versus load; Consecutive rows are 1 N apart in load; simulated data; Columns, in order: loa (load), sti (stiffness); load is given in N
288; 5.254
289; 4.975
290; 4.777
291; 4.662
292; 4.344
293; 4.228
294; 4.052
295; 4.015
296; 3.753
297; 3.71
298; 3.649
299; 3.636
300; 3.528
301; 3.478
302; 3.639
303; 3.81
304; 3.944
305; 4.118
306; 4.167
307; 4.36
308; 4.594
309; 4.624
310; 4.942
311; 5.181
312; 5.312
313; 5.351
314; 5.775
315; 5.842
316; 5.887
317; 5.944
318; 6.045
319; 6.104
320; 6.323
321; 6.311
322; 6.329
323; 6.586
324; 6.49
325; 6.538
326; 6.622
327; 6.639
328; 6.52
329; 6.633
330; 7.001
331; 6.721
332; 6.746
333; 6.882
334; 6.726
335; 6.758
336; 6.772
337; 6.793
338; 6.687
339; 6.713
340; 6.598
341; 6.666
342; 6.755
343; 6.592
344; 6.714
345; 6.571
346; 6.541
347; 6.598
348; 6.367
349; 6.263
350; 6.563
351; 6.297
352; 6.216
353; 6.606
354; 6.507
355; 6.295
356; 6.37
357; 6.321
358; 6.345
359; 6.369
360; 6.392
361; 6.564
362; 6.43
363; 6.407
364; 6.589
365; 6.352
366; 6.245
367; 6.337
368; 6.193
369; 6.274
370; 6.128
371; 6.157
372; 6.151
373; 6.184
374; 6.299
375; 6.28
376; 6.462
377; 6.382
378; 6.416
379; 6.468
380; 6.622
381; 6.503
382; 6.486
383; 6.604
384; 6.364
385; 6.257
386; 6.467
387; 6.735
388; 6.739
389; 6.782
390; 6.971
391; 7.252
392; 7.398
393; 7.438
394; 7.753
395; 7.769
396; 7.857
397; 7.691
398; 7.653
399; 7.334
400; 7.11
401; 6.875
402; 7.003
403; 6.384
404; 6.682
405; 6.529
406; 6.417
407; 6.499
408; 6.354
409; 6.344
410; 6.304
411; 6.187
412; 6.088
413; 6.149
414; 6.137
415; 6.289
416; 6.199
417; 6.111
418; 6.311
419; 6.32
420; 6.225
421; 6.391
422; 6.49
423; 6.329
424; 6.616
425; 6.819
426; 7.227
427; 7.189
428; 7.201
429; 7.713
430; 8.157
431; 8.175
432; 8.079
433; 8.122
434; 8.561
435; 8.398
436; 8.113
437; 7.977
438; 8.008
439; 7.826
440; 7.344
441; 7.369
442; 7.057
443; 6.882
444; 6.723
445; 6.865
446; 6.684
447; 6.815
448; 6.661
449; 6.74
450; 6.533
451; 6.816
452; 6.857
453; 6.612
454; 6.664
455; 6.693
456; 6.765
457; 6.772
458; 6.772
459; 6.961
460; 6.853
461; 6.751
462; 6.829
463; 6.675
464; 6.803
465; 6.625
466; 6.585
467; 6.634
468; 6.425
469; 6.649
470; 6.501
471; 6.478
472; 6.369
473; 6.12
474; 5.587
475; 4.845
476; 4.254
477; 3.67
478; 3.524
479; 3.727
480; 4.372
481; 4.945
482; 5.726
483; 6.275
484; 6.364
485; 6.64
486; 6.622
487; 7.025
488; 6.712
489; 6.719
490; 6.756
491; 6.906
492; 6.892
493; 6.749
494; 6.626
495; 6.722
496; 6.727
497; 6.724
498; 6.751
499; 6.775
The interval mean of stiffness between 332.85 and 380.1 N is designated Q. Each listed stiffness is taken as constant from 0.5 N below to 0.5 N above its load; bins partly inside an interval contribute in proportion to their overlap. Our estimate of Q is 6.46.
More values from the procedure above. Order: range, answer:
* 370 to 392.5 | 6.54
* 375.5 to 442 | 6.96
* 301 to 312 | 4.34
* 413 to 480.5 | 6.65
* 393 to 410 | 7.01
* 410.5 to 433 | 6.78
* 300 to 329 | 5.4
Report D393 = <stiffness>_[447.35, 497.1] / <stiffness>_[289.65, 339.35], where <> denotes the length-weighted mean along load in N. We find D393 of 1.16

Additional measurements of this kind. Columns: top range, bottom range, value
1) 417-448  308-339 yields 1.16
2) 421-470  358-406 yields 1.06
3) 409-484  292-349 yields 1.17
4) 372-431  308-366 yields 1.06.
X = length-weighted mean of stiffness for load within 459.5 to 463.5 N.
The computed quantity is 6.78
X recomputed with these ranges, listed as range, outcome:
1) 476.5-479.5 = 3.64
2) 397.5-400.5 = 7.37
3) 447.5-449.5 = 6.7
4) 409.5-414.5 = 6.17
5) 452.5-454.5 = 6.64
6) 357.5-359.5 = 6.36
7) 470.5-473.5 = 6.32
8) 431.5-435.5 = 8.29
